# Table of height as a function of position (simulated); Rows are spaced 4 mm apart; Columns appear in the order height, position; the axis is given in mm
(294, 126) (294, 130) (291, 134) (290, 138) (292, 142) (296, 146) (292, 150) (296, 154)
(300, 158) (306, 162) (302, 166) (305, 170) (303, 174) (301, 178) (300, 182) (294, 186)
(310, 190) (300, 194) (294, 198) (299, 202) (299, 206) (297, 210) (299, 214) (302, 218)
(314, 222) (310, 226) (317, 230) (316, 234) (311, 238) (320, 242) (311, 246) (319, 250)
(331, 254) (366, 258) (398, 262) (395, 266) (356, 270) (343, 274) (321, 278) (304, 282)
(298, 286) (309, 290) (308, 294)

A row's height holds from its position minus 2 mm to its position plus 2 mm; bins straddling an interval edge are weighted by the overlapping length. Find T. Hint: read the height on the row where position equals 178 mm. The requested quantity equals 301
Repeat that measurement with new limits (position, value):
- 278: 321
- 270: 356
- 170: 305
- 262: 398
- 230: 317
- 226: 310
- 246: 311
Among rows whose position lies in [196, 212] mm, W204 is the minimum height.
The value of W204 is 294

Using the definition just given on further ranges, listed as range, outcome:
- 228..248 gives 311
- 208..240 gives 297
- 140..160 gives 292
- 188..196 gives 300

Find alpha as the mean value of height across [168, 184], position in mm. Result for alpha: 302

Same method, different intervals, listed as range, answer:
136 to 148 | 293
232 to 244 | 316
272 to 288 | 316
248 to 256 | 325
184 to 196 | 301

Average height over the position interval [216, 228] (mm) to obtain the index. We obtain 309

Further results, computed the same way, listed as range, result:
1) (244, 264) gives 345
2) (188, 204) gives 301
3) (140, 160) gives 295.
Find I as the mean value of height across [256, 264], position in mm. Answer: 382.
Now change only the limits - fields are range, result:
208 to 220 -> 299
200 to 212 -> 298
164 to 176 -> 303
